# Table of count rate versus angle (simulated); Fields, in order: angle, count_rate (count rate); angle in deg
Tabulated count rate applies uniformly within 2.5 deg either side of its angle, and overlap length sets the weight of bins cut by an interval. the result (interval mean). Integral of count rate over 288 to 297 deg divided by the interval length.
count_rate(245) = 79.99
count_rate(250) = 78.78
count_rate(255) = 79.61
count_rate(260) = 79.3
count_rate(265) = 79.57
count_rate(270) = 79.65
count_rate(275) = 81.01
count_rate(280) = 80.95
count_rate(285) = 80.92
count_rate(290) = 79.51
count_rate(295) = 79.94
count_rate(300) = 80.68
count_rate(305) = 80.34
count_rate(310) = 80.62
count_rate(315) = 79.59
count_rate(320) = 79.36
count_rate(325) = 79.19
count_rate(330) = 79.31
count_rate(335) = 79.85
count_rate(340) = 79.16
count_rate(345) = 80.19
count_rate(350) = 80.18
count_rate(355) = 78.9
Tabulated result 79.7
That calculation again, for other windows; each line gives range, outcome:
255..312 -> 80.2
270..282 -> 80.7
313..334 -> 79.4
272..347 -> 80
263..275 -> 79.9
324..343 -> 79.4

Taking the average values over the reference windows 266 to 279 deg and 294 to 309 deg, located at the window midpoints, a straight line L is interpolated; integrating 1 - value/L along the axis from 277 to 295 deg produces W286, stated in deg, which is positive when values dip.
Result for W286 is 0.0 deg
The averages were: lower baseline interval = 80.3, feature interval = 80.4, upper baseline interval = 80.4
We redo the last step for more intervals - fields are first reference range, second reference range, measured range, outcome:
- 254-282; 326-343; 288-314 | -0.2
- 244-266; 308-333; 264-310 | -0.5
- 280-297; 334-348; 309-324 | 0.0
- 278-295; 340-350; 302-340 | 0.2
